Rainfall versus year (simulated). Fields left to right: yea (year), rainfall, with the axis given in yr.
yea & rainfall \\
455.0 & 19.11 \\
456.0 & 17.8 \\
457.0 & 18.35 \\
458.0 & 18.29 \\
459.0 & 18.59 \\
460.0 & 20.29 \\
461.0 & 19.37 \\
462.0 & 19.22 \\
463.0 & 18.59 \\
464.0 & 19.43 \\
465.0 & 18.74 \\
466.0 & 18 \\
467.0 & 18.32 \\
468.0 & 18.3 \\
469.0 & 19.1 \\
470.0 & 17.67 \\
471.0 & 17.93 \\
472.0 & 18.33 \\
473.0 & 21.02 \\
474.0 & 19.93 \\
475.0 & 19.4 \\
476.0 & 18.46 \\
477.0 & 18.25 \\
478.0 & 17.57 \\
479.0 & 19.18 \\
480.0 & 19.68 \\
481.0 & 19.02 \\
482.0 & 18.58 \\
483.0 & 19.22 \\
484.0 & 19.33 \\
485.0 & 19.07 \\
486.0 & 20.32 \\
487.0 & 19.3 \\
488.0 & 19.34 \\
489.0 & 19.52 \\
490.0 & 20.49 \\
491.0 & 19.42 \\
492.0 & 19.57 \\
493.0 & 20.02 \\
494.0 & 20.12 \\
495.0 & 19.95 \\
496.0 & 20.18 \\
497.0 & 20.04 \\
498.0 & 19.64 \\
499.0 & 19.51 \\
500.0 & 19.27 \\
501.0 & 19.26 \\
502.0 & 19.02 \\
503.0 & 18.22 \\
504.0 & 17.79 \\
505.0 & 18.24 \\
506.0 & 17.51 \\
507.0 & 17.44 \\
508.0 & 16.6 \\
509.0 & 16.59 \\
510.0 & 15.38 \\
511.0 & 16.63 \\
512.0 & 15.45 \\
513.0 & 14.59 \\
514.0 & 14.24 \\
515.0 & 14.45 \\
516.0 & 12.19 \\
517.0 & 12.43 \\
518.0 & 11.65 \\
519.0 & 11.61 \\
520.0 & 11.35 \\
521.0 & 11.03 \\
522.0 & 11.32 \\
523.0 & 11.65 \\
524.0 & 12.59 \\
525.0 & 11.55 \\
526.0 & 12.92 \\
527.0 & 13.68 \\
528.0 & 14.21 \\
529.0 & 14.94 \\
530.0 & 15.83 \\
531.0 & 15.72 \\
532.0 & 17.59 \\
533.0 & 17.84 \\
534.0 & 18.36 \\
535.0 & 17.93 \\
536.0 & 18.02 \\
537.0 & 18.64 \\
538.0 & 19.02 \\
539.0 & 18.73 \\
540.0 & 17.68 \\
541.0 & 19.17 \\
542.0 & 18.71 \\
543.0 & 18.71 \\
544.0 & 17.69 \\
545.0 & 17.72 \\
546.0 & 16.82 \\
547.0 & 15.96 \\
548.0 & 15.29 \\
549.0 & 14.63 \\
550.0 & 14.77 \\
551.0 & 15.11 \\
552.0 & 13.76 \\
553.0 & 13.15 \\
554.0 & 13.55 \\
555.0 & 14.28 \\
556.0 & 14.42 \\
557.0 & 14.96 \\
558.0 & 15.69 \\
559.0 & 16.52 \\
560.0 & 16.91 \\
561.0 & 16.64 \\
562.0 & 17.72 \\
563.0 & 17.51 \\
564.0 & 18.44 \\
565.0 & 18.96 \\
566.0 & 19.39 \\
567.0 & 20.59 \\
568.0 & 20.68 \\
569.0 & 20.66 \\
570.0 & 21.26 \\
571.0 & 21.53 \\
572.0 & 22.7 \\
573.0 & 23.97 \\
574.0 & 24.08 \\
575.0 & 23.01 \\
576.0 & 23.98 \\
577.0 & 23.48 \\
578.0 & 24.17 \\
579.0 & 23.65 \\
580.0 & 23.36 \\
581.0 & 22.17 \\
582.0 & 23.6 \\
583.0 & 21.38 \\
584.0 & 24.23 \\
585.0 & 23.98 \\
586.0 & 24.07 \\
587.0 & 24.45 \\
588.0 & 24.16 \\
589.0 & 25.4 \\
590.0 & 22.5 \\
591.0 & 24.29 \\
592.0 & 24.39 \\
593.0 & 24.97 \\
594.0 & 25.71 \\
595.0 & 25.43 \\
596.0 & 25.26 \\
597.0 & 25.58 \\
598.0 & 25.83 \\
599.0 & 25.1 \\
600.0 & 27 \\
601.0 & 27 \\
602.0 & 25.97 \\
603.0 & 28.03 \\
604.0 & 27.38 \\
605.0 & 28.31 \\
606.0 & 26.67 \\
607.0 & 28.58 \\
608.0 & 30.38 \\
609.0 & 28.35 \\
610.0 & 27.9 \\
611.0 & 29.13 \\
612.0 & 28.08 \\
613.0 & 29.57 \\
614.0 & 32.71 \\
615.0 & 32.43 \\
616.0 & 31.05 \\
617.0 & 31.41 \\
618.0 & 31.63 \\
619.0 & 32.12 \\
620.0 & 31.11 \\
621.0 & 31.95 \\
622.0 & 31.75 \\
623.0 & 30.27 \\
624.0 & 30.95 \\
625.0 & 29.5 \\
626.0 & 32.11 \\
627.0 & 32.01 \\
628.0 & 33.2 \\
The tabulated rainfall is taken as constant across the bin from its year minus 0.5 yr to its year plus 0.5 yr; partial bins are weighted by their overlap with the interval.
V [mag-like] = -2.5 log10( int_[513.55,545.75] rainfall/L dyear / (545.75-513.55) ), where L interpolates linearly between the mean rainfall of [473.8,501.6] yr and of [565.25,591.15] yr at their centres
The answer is 0.35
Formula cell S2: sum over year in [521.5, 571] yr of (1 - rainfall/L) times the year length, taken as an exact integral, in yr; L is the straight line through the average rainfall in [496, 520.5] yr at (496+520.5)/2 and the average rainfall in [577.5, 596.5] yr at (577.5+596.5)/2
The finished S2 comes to 8.7 yr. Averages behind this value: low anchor 16.3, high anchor 24.1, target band 16.5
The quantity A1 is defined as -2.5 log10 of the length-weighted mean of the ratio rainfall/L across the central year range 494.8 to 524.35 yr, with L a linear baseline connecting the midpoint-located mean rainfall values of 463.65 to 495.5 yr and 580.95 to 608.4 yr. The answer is 0.290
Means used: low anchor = 19.1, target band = 15.8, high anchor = 25.5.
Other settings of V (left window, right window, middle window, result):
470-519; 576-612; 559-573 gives 0.20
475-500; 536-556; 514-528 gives 0.39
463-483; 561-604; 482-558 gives 0.24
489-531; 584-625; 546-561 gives 0.39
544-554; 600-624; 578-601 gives 0.00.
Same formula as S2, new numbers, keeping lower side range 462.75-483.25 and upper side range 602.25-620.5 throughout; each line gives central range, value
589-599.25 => 1.2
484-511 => 2.3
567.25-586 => 2.8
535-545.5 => 2.5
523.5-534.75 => 3.9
